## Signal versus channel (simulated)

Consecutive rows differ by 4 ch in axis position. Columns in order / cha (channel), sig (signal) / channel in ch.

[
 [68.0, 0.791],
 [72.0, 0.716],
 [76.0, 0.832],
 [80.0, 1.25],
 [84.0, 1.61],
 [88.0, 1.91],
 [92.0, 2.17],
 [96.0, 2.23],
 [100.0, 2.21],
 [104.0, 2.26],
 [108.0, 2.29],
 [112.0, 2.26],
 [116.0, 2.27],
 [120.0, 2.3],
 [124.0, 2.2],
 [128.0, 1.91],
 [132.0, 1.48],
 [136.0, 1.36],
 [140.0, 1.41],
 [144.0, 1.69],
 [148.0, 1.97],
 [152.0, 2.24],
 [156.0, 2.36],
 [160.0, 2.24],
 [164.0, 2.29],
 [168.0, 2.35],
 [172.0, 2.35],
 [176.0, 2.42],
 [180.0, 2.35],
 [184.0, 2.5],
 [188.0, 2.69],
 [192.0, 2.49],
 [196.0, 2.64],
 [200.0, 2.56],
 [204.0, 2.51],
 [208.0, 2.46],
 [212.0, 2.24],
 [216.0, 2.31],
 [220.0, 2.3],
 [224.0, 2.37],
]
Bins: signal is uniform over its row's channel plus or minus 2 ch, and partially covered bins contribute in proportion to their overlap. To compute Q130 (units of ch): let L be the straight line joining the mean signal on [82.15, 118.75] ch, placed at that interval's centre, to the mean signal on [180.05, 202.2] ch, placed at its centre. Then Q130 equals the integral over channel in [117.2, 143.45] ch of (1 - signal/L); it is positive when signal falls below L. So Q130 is 5.6 ch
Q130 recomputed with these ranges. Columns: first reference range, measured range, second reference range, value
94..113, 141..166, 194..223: 2.5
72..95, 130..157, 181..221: 3.3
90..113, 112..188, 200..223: 6.2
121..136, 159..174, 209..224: -2.1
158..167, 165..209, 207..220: -3.5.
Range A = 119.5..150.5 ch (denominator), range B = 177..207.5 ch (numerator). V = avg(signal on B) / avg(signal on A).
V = 1.43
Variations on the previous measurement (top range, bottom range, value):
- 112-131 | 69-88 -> 1.83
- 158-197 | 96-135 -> 1.15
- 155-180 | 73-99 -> 1.41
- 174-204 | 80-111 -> 1.23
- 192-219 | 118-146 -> 1.39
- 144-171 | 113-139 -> 1.15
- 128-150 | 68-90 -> 1.32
